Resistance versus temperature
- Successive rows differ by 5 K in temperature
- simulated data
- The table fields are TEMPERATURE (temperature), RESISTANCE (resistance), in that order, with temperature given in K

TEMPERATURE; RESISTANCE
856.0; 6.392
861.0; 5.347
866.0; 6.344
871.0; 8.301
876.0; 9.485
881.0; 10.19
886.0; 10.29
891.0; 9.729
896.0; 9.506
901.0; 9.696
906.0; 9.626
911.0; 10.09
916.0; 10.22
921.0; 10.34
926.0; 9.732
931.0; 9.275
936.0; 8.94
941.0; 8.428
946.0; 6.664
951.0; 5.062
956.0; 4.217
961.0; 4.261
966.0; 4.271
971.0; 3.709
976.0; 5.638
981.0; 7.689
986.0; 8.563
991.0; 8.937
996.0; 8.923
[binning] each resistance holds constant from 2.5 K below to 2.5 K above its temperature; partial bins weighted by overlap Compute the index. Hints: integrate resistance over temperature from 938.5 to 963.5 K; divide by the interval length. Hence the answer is 5.73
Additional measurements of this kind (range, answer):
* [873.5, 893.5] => 9.92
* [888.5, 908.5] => 9.64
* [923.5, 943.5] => 9.09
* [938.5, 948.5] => 7.55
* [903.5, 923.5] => 10.1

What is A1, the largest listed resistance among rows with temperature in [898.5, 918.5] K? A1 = 10.22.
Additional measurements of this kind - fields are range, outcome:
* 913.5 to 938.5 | 10.34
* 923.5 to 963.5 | 9.732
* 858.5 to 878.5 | 9.485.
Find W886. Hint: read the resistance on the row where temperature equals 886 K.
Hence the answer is 10.29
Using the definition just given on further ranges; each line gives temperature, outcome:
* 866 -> 6.344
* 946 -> 6.664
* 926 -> 9.732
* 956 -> 4.217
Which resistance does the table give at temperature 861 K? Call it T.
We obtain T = 5.347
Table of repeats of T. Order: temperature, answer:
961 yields 4.261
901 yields 9.696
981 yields 7.689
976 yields 5.638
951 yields 5.062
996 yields 8.923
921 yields 10.34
